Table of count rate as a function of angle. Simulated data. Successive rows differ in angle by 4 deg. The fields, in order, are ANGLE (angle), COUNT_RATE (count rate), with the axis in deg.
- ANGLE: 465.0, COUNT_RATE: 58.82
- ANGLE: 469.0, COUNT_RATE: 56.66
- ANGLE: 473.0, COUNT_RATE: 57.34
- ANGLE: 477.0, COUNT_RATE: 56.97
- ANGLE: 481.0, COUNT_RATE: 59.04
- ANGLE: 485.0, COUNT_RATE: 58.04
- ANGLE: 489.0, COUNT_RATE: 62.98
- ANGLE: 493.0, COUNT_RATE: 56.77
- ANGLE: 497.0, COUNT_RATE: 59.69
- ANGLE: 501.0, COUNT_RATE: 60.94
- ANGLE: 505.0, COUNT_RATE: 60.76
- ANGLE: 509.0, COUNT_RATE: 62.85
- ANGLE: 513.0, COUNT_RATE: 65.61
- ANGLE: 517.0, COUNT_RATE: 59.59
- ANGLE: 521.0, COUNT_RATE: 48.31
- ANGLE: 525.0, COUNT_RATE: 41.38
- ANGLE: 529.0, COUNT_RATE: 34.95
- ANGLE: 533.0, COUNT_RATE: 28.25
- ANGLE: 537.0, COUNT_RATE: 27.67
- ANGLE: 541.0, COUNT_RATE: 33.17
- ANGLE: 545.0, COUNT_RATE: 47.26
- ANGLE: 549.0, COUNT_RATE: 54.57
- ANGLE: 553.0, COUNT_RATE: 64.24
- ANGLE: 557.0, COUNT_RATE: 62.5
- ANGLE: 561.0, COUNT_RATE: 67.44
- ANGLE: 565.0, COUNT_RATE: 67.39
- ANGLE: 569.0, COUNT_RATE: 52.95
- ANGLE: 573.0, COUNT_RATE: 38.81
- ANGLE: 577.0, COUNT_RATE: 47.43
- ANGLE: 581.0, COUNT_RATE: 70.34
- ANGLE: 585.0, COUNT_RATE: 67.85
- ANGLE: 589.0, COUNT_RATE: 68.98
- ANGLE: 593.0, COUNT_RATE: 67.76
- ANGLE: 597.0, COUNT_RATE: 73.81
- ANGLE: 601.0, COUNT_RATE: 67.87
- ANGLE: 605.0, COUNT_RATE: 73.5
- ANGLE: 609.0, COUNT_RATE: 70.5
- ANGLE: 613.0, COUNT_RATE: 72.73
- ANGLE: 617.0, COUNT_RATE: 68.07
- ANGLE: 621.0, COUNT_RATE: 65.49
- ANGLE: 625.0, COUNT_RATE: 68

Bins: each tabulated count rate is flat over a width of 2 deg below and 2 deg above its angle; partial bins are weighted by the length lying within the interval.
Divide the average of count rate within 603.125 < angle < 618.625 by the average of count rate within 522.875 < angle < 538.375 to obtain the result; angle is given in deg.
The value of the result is 2.13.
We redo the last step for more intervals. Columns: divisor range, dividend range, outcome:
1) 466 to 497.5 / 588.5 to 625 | 1.20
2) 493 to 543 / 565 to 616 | 1.32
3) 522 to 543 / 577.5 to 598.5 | 2.01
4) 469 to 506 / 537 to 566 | 0.92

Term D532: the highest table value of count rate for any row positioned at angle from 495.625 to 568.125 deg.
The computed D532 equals 67.44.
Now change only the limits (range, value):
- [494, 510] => 62.85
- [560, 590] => 70.34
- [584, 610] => 73.81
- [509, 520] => 65.61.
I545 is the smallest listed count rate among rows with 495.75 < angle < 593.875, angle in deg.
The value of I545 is 27.67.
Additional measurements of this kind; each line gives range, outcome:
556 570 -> 52.95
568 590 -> 38.81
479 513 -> 56.77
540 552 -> 33.17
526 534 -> 28.25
